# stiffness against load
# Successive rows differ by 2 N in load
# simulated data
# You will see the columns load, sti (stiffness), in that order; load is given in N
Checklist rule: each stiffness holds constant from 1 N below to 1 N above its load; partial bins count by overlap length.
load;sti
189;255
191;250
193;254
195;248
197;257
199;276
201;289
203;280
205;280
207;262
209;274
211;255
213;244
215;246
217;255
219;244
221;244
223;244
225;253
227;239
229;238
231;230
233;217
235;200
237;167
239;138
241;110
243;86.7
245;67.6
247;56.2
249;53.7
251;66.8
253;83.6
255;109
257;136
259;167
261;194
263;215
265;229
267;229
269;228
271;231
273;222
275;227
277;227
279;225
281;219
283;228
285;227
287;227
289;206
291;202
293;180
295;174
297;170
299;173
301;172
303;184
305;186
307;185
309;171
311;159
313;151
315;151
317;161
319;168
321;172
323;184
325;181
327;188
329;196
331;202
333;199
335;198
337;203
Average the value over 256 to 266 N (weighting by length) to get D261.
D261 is 188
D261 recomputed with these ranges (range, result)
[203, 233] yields 250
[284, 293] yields 212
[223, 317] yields 179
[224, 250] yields 158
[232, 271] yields 147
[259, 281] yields 220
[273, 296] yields 213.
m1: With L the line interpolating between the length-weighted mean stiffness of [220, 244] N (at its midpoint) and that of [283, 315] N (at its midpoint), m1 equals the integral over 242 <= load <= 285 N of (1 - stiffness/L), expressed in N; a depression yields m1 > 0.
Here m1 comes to 5.06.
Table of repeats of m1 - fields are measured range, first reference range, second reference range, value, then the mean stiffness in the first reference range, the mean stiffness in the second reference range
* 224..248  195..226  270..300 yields 7.6 N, 260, 209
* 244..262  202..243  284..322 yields 9.0 N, 227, 180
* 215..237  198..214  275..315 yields 1.7 N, 270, 193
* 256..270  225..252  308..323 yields -4.3 N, 148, 163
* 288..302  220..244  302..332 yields -0.1 N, 197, 176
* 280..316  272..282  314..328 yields 2.3 N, 224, 172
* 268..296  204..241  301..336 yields -2.4 N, 232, 178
